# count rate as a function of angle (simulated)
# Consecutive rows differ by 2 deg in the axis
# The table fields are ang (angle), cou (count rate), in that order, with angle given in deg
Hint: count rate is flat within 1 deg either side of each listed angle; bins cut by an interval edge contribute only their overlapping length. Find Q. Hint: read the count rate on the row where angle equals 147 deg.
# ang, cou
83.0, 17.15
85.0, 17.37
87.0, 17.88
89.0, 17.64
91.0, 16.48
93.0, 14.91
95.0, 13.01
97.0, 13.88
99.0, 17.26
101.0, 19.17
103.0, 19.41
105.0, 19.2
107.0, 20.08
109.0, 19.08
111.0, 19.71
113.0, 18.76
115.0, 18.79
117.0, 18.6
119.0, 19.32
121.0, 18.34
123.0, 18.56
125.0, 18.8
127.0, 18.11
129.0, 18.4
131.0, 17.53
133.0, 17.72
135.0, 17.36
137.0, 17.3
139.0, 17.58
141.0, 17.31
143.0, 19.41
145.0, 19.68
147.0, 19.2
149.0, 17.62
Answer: 19.2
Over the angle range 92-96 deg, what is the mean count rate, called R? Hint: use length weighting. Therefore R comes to 14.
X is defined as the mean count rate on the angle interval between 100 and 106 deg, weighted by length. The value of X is 19.3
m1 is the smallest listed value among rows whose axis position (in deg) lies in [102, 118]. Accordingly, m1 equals 18.6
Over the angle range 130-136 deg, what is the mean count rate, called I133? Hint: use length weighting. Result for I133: 17.5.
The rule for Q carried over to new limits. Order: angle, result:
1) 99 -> 17.26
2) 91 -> 16.48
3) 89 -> 17.64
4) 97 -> 13.88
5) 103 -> 19.41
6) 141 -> 17.31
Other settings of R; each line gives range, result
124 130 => 18.4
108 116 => 19.1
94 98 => 13.4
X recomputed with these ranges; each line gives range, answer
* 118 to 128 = 18.6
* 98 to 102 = 18.2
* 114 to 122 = 18.8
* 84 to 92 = 17.3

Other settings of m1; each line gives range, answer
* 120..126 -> 18.34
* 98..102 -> 17.26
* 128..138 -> 17.3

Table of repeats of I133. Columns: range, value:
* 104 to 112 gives 19.5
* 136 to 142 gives 17.4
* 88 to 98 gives 15.2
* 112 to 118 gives 18.7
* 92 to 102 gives 15.6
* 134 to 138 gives 17.3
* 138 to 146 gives 18.5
